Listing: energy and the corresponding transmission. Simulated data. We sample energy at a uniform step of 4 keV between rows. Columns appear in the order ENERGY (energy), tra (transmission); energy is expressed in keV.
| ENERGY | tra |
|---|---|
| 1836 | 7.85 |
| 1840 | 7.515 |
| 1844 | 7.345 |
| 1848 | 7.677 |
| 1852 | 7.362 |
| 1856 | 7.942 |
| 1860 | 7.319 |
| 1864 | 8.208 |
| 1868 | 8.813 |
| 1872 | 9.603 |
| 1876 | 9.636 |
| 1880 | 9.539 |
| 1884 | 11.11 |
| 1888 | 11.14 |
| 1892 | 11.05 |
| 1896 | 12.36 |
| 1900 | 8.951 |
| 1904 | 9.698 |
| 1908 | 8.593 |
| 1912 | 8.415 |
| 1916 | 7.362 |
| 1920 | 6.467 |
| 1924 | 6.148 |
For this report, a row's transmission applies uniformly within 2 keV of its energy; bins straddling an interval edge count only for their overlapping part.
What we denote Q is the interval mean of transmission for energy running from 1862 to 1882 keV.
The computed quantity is 9.16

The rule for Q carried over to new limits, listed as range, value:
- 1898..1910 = 9.08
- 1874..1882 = 9.59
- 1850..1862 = 7.54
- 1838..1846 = 7.43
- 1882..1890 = 11.1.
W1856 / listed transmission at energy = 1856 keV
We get 7.942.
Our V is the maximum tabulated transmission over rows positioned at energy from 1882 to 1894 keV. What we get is 11.14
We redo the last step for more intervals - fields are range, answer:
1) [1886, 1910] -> 12.36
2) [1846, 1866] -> 8.208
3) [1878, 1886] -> 11.11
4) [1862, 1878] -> 9.636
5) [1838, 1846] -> 7.515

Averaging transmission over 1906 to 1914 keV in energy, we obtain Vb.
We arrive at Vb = 8.5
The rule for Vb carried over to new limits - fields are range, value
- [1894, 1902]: 10.7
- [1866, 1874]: 9.21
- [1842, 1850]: 7.51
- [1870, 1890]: 10.2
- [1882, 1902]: 10.9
